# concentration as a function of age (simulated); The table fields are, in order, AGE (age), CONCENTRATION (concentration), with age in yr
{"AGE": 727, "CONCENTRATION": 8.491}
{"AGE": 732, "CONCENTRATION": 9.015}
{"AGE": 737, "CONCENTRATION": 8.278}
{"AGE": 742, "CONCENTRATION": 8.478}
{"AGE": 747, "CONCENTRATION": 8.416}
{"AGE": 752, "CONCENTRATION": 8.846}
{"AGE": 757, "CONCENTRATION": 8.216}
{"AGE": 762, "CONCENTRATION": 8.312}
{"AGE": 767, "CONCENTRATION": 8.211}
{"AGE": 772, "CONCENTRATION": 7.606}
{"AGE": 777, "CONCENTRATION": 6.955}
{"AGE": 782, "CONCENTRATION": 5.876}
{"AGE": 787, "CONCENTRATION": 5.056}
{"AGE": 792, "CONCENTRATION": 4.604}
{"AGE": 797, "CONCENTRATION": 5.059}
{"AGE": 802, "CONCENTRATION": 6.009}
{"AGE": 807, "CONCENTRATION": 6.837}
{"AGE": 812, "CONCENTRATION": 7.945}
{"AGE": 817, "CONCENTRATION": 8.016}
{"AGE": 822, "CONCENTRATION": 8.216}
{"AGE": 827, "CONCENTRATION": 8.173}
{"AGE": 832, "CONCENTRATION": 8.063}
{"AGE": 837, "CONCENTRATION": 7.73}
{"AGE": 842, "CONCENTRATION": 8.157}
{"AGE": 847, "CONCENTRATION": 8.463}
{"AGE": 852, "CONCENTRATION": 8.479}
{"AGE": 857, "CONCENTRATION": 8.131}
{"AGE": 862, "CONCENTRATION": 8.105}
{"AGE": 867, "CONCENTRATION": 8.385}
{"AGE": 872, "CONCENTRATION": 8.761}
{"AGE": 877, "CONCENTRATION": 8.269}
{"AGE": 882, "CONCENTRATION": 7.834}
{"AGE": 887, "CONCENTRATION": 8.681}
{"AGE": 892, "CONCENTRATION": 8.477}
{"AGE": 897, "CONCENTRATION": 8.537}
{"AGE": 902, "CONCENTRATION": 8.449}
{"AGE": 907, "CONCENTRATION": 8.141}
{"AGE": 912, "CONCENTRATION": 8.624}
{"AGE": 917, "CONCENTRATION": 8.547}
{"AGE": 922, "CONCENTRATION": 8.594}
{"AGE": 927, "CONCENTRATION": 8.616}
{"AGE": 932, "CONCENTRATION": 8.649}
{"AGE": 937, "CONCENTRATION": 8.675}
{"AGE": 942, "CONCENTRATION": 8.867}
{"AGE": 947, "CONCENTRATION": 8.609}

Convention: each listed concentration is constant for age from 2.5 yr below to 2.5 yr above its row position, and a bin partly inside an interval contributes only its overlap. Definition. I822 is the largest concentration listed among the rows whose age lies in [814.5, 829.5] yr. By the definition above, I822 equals 8.216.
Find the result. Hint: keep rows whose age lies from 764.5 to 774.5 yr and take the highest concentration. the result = 8.211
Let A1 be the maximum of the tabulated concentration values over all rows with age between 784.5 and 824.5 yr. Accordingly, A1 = 8.216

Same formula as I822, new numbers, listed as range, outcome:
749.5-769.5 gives 8.846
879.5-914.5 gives 8.681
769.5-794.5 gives 7.606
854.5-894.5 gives 8.761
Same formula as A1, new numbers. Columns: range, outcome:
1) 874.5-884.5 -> 8.269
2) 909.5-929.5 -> 8.624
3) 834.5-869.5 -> 8.479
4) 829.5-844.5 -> 8.157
